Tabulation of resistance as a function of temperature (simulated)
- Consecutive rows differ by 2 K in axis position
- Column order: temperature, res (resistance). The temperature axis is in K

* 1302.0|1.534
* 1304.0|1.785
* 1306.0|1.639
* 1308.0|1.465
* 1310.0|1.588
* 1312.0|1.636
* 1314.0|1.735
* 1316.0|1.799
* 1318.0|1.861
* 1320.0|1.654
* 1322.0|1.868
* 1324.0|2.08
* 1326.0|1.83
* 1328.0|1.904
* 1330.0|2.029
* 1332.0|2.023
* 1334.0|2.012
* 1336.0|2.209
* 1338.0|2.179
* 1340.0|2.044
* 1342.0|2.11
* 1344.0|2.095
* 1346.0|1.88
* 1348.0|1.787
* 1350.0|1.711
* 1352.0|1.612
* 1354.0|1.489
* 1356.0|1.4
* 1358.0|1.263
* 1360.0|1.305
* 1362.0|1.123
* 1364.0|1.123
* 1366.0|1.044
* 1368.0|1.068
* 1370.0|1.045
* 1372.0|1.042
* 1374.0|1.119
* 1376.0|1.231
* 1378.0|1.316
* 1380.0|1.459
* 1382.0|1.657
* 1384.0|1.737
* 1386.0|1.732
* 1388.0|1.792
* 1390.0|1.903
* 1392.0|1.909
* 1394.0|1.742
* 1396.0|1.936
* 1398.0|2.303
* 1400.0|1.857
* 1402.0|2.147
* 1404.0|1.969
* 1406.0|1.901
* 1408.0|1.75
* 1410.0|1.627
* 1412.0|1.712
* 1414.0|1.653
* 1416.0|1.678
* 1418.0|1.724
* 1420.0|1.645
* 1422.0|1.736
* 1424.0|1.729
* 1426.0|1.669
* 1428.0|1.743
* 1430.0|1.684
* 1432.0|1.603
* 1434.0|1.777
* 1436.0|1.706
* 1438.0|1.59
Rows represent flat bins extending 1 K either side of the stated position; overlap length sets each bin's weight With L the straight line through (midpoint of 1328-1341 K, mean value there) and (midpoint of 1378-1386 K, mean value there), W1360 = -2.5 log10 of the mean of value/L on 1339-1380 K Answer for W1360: 0.26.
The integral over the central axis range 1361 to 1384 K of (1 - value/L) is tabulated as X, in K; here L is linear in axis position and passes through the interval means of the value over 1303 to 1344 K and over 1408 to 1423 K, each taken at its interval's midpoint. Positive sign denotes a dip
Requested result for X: 7.1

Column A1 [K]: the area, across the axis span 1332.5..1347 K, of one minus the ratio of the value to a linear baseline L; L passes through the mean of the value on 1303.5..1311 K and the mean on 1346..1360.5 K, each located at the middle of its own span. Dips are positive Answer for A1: -4.8 K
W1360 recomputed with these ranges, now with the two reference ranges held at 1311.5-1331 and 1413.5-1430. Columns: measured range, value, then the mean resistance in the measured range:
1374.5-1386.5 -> 0.17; 1.5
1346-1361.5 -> 0.18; 1.52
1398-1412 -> -0.10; 1.89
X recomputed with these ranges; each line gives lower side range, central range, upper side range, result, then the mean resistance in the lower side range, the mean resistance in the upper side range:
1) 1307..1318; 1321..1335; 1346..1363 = -3.2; 1.66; 1.49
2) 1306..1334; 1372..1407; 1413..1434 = 0.0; 1.81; 1.69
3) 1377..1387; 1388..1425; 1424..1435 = -4.3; 1.58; 1.7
